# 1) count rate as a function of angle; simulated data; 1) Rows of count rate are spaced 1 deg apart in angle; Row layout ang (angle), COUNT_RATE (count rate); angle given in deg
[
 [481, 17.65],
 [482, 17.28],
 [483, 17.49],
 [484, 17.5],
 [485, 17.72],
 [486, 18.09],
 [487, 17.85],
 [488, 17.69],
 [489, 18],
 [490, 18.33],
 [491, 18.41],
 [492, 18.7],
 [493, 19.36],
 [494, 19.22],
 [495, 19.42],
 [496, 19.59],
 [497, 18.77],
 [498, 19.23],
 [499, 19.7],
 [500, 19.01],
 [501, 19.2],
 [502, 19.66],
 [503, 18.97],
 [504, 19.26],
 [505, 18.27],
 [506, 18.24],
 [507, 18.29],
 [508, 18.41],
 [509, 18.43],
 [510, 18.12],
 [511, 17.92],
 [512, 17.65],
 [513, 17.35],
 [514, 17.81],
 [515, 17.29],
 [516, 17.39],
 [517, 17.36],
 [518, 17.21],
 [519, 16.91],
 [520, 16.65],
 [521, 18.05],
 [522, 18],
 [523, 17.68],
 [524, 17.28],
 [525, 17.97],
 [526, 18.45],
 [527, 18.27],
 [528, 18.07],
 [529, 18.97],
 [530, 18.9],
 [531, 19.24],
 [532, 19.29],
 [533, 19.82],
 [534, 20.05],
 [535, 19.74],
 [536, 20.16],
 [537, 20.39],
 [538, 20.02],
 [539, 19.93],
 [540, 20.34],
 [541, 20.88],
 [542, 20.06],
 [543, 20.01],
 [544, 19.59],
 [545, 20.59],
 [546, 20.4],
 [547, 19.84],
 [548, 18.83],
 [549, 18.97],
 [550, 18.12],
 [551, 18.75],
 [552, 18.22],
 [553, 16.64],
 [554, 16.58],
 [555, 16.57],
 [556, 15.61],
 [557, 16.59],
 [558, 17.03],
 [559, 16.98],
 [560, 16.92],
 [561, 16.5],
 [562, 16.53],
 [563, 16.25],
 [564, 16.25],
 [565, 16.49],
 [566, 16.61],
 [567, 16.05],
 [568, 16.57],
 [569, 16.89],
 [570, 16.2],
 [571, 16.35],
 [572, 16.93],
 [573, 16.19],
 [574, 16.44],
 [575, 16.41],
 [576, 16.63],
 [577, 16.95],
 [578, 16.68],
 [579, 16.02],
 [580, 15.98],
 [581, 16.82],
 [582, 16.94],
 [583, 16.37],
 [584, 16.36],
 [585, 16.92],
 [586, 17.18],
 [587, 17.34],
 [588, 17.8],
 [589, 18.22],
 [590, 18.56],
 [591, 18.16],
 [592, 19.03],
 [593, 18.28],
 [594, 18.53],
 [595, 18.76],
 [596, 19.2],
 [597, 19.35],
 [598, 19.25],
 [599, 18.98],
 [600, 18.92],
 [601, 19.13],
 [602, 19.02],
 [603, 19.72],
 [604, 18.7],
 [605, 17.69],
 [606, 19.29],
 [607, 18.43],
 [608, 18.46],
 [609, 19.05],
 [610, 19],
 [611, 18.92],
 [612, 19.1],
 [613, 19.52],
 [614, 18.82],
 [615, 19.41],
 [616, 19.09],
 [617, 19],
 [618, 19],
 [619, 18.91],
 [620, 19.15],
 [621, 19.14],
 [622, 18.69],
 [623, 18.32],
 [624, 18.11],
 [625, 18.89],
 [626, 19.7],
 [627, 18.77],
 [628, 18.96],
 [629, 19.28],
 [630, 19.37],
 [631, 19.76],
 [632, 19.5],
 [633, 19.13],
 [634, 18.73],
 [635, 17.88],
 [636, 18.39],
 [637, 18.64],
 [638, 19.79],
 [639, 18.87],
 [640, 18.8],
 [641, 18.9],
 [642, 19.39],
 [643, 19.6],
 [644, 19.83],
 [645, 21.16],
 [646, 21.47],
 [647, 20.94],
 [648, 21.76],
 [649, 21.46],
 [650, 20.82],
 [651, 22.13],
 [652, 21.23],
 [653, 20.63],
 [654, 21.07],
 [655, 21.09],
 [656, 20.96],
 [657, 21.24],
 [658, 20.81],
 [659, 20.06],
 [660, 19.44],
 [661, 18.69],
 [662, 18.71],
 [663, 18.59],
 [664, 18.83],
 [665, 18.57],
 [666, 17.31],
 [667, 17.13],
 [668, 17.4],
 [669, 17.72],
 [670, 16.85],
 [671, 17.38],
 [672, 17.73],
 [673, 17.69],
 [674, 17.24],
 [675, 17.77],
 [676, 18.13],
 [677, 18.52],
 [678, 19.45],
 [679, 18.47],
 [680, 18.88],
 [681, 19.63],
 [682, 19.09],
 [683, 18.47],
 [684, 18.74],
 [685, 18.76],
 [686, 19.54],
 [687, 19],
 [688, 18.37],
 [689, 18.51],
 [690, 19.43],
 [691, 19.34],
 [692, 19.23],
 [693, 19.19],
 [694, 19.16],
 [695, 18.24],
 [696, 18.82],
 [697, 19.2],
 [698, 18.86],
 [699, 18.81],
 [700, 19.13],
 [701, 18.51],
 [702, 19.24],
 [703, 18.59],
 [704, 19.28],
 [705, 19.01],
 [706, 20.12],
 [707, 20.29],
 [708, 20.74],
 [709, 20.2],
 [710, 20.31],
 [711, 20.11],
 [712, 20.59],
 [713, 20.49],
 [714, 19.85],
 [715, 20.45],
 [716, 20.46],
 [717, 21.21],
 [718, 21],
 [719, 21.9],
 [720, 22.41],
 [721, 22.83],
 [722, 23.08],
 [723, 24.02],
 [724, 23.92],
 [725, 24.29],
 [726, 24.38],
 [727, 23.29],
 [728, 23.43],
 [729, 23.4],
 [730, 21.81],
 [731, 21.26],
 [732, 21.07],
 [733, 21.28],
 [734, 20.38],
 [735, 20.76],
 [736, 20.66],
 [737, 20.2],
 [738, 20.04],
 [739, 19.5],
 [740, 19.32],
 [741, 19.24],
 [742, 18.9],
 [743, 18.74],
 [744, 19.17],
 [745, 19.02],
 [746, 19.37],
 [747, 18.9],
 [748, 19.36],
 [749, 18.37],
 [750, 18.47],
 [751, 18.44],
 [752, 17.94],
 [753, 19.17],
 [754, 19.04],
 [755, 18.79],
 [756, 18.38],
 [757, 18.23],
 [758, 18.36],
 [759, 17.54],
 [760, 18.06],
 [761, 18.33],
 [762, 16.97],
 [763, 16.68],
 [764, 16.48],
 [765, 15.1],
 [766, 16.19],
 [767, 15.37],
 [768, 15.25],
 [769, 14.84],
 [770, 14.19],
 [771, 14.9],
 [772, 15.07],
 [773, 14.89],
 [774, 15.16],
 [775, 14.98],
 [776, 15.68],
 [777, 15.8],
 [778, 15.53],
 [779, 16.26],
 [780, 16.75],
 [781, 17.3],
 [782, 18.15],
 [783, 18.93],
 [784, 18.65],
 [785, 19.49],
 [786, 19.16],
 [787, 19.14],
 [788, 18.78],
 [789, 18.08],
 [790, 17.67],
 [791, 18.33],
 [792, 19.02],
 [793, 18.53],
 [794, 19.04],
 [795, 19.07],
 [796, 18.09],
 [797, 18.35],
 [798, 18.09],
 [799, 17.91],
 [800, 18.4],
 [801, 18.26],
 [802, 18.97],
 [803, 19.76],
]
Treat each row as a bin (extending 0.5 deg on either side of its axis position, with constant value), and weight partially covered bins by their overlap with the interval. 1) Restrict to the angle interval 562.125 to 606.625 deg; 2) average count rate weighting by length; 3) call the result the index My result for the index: 17.5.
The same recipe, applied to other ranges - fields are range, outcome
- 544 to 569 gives 17.4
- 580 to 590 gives 17.1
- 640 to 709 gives 19.3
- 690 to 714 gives 19.5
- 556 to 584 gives 16.5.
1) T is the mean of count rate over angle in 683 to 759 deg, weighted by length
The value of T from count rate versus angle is 20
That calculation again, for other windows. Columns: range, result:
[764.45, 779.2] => 15.3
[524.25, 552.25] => 19.4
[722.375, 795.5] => 18.6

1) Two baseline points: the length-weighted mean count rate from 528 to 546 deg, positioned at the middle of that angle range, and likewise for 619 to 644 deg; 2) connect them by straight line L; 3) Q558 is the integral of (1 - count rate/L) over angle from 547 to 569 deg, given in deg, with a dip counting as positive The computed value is 2.90 deg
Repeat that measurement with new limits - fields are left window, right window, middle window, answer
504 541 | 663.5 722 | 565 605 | 2.6 deg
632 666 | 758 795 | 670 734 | -4.8 deg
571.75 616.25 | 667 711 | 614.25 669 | -3.1 deg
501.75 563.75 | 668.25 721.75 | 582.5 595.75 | 0.6 deg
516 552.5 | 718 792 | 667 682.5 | 0.6 deg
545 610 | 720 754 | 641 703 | 0.7 deg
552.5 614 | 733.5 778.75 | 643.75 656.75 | -2.6 deg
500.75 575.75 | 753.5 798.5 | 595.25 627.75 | -2.1 deg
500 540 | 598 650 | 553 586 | 4.1 deg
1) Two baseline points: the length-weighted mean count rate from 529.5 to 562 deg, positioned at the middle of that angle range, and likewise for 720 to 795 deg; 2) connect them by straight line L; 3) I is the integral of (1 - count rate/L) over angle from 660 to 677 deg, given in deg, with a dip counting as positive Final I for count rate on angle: 0.8 deg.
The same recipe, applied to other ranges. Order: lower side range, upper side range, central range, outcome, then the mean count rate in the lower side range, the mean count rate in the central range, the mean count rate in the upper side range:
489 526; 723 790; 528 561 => -0.9 deg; 18.3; 18.8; 18.6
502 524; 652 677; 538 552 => -1.2 deg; 17.9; 19.7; 18.8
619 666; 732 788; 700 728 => -3.9 deg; 19.6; 21.1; 17.9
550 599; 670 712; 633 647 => -0.9 deg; 17.2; 19.4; 19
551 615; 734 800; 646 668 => -2.9 deg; 17.6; 20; 17.9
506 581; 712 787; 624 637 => -0.4 deg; 17.9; 19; 19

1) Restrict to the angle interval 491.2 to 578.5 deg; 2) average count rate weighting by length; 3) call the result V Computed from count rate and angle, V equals 18.1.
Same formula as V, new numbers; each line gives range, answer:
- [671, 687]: 18.5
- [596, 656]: 19.4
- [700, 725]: 20.8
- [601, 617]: 19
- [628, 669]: 19.7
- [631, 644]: 19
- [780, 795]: 18.5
